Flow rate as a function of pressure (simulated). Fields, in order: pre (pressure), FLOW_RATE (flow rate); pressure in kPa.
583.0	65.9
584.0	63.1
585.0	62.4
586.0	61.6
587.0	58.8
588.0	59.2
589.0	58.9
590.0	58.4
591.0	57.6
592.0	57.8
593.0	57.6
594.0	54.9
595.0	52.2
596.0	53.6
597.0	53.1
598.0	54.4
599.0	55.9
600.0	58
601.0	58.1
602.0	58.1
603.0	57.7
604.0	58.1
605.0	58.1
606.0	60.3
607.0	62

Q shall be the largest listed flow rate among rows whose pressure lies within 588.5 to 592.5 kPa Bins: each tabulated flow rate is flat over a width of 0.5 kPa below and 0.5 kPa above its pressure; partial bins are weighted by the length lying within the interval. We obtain 58.9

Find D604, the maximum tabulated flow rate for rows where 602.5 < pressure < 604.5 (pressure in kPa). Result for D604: 58.1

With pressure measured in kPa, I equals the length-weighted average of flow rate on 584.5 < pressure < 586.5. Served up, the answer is 62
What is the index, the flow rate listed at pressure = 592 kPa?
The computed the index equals 57.8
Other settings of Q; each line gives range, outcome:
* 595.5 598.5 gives 54.4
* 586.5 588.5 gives 59.2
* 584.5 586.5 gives 62.4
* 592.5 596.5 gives 57.6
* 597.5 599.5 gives 55.9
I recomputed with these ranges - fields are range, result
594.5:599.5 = 53.8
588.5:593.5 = 58.1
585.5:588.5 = 59.9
